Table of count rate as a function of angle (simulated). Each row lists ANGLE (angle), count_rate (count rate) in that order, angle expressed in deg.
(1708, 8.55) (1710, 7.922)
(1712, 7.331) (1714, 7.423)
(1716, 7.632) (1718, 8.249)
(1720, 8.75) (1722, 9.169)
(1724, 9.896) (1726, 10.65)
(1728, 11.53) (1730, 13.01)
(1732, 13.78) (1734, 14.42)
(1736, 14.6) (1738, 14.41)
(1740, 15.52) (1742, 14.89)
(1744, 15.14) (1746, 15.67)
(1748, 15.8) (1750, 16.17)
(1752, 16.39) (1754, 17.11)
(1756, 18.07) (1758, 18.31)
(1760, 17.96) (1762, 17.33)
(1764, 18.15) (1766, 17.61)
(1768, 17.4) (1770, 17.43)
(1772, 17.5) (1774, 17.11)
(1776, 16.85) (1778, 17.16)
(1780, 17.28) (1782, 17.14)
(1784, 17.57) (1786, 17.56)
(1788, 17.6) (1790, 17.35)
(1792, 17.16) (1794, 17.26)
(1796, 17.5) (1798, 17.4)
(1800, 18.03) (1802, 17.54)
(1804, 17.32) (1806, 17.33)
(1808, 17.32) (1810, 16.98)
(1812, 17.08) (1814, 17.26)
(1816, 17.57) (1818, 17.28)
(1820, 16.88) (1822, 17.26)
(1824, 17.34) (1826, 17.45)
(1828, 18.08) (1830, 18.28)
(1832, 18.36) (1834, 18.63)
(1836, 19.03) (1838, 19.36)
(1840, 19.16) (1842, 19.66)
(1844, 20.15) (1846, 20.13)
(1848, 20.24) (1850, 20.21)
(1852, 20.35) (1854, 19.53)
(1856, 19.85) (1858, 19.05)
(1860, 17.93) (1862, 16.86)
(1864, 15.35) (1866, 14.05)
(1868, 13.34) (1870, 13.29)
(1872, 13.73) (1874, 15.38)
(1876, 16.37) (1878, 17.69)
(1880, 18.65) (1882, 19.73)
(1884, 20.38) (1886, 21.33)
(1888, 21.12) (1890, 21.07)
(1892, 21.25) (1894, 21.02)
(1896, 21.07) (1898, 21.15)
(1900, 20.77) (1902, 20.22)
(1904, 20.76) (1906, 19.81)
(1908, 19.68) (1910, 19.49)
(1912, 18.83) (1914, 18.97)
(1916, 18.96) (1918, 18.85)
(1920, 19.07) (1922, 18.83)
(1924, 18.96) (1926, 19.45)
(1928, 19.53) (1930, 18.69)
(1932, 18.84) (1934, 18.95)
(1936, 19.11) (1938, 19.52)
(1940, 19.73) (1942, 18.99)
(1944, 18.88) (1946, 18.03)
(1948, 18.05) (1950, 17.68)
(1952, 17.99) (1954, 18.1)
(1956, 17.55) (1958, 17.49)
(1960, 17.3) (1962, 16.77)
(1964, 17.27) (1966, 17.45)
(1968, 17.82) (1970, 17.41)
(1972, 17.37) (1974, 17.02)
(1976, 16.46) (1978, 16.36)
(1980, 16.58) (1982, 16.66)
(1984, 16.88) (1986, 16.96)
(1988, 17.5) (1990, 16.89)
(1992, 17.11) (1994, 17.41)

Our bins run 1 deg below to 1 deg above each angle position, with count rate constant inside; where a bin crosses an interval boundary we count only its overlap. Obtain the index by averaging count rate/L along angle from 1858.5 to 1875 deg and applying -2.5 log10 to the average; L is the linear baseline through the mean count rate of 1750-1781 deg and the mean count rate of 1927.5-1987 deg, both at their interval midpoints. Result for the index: 0.17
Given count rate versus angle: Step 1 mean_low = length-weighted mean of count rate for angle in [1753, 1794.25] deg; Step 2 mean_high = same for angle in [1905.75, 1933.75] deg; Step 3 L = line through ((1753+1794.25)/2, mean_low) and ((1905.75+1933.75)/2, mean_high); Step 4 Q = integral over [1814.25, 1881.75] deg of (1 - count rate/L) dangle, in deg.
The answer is 1.9 deg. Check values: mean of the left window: 17.5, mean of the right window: 19.1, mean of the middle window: 17.8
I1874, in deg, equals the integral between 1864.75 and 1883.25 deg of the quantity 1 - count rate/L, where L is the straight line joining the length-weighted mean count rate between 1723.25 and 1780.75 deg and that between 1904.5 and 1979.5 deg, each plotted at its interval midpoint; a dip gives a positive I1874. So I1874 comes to 1.69 deg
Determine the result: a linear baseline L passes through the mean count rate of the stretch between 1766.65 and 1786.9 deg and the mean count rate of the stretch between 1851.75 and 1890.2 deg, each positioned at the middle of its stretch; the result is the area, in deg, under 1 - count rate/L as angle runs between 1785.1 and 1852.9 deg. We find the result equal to -2.6 deg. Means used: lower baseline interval 17.3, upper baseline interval 17.6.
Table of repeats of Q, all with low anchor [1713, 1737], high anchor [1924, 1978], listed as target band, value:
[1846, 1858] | -4.1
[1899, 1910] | -2.4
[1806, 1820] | -3.7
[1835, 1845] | -3.4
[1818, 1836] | -4.8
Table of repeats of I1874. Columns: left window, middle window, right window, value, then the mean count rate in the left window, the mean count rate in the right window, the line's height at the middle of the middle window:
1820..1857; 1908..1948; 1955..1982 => -3.0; 19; 17.1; 17.7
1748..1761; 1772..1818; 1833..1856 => 2.5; 17.2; 19.7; 18.3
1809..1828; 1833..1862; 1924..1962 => -3.1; 17.3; 18.5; 17.6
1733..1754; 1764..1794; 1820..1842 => -1.5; 15.4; 18.3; 16.6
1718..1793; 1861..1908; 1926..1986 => -3.9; 15.6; 17.9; 17.1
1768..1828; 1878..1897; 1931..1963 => -2.7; 17.3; 18.3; 17.9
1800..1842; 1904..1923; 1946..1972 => -1.7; 17.8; 17.6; 17.7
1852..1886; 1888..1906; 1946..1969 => -3.7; 17.2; 17.6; 17.3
